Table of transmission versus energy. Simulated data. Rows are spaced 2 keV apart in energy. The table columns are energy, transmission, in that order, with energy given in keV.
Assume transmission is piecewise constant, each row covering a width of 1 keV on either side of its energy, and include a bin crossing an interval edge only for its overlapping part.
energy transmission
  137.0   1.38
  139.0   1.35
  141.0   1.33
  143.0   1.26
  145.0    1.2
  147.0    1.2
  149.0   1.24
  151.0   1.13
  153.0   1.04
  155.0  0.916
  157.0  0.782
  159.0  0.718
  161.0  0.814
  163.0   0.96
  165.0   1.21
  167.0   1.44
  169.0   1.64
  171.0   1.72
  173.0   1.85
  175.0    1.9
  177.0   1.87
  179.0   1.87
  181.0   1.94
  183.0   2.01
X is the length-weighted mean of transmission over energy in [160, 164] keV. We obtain 0.887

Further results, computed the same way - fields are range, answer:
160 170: 1.21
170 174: 1.79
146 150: 1.22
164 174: 1.57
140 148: 1.25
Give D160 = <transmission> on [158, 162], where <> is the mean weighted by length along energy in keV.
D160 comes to 0.766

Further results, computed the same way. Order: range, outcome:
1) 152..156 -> 0.978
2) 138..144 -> 1.31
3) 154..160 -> 0.805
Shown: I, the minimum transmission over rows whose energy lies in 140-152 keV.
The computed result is 1.13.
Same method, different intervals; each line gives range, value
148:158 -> 0.782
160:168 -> 0.814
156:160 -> 0.718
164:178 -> 1.21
